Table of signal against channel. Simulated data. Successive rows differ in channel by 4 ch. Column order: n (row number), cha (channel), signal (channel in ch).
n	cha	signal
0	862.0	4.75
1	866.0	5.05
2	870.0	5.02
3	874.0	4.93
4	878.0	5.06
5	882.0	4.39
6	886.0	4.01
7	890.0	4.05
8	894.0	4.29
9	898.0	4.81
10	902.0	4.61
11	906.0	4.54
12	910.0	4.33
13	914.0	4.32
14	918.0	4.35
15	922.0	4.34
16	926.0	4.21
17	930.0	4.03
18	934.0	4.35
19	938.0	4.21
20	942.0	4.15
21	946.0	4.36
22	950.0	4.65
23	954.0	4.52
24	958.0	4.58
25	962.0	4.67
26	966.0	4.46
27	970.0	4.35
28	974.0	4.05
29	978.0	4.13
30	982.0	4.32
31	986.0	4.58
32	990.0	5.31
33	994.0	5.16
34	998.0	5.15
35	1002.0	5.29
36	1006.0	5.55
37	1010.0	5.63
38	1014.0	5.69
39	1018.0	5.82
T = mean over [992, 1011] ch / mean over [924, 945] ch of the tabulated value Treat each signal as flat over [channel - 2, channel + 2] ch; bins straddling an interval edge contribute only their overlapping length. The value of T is 1.27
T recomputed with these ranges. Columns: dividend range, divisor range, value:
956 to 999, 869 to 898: 1.01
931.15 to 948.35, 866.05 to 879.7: 0.85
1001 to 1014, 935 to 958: 1.26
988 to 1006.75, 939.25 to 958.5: 1.19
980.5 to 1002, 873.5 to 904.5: 1.10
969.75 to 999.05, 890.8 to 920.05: 1.04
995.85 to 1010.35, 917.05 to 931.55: 1.27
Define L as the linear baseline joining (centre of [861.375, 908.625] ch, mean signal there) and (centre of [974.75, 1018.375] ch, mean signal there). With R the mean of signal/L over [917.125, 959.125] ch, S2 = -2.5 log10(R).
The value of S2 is 0.12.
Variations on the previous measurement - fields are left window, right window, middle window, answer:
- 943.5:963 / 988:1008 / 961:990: 0.11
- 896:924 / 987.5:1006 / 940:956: 0.09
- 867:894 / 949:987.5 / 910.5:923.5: 0.04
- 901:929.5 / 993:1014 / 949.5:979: 0.12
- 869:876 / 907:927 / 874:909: 0.05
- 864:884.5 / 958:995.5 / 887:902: 0.10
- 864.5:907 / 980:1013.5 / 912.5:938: 0.13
